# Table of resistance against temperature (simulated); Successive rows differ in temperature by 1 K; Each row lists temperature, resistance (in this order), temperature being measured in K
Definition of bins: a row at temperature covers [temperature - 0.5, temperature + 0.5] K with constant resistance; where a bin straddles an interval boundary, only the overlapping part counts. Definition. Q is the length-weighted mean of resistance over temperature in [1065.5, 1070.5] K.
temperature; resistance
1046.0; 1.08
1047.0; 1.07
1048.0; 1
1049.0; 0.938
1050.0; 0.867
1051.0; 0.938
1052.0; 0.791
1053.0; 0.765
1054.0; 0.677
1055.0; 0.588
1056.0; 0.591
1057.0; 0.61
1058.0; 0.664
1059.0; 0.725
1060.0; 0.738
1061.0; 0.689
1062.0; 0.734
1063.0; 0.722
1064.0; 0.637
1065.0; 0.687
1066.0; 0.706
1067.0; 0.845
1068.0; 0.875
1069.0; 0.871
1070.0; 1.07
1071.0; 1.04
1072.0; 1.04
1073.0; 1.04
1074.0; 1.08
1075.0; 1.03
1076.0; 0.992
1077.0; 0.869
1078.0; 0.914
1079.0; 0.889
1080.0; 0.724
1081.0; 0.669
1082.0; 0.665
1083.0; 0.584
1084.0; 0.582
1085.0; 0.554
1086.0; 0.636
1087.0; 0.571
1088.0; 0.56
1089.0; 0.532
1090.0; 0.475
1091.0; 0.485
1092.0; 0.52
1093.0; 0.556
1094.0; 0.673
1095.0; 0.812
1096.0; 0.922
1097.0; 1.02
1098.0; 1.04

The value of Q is 0.873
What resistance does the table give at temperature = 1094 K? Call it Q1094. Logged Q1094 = 0.673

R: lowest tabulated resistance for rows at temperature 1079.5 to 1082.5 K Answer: 0.665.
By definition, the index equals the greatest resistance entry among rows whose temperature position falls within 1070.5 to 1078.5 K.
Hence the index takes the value 1.08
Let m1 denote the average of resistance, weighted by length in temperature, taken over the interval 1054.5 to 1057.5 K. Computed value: 0.596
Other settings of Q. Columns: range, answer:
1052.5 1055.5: 0.677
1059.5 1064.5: 0.704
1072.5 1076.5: 1.04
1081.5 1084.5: 0.61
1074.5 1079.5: 0.939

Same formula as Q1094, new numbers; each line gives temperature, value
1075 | 1.03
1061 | 0.689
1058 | 0.664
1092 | 0.52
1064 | 0.637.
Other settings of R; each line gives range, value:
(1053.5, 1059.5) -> 0.588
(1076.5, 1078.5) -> 0.869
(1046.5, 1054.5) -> 0.677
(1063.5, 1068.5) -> 0.637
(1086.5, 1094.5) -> 0.475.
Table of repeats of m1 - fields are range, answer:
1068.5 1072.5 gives 1.01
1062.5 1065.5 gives 0.682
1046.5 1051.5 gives 0.963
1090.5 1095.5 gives 0.609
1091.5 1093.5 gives 0.538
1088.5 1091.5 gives 0.497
